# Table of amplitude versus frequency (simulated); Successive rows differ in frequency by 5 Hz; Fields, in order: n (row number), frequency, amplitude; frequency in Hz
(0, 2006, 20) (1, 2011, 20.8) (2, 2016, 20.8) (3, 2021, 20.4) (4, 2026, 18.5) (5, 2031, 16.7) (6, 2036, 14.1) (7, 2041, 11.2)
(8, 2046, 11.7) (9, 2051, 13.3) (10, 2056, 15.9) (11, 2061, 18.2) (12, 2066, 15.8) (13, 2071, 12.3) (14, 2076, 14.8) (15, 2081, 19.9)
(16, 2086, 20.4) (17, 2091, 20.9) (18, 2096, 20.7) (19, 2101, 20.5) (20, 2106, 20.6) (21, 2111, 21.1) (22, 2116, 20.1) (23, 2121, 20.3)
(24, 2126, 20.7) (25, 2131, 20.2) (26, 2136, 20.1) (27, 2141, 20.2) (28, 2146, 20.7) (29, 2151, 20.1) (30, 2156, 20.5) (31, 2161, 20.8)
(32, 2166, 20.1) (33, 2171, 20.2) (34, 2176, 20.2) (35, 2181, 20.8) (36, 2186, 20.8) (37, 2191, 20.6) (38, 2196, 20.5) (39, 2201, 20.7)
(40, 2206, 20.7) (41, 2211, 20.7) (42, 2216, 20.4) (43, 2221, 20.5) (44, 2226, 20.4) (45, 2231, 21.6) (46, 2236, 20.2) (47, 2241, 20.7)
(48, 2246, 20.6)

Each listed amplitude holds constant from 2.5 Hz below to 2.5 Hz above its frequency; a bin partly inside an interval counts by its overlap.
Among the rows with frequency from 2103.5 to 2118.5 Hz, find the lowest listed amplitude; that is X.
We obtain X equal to 20.1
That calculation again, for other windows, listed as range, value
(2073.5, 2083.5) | 14.8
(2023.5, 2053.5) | 11.2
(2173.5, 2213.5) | 20.2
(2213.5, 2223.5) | 20.4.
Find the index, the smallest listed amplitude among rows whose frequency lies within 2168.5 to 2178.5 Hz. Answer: 20.2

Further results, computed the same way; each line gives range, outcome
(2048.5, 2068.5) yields 13.3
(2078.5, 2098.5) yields 19.9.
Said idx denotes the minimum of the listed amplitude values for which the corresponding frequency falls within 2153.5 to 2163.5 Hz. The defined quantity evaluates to 20.5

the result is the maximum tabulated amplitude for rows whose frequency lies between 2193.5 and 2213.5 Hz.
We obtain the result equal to 20.7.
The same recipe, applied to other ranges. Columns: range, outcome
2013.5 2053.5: 20.8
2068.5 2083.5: 19.9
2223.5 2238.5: 21.6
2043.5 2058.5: 15.9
